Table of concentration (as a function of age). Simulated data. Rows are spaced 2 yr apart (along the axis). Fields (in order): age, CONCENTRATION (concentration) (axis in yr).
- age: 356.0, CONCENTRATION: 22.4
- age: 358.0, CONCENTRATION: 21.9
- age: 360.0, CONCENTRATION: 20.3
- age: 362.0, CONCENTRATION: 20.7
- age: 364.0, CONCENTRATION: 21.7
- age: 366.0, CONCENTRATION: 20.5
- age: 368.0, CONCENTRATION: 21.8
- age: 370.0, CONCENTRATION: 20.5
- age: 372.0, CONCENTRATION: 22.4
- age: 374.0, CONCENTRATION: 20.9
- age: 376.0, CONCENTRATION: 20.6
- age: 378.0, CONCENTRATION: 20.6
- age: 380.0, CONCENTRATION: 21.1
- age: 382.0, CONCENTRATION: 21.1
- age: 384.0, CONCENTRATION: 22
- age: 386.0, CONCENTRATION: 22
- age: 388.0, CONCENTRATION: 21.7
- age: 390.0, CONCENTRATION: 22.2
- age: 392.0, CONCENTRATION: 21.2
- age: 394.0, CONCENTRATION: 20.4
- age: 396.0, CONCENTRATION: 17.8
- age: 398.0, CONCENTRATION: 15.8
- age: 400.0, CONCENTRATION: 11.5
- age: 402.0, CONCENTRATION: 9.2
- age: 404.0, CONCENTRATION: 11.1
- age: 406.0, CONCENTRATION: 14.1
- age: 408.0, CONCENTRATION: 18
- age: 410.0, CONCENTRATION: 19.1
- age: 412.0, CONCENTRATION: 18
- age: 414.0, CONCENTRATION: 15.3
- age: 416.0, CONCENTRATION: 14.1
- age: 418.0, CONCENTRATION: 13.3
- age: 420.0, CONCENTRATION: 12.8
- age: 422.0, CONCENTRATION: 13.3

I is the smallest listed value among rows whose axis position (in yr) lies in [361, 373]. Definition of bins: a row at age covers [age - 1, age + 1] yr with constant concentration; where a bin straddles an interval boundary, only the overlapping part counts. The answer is 20.5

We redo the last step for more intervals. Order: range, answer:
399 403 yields 9.2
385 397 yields 17.8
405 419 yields 13.3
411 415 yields 15.3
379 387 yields 21.1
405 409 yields 14.1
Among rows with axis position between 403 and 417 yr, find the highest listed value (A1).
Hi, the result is 19.1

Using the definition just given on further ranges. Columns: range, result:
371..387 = 22.4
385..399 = 22.2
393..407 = 20.4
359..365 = 21.7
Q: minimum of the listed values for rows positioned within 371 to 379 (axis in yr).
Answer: 20.6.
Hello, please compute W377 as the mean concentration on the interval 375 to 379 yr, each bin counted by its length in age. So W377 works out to 20.6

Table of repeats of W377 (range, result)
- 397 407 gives 12.3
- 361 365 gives 21.2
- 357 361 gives 21.1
